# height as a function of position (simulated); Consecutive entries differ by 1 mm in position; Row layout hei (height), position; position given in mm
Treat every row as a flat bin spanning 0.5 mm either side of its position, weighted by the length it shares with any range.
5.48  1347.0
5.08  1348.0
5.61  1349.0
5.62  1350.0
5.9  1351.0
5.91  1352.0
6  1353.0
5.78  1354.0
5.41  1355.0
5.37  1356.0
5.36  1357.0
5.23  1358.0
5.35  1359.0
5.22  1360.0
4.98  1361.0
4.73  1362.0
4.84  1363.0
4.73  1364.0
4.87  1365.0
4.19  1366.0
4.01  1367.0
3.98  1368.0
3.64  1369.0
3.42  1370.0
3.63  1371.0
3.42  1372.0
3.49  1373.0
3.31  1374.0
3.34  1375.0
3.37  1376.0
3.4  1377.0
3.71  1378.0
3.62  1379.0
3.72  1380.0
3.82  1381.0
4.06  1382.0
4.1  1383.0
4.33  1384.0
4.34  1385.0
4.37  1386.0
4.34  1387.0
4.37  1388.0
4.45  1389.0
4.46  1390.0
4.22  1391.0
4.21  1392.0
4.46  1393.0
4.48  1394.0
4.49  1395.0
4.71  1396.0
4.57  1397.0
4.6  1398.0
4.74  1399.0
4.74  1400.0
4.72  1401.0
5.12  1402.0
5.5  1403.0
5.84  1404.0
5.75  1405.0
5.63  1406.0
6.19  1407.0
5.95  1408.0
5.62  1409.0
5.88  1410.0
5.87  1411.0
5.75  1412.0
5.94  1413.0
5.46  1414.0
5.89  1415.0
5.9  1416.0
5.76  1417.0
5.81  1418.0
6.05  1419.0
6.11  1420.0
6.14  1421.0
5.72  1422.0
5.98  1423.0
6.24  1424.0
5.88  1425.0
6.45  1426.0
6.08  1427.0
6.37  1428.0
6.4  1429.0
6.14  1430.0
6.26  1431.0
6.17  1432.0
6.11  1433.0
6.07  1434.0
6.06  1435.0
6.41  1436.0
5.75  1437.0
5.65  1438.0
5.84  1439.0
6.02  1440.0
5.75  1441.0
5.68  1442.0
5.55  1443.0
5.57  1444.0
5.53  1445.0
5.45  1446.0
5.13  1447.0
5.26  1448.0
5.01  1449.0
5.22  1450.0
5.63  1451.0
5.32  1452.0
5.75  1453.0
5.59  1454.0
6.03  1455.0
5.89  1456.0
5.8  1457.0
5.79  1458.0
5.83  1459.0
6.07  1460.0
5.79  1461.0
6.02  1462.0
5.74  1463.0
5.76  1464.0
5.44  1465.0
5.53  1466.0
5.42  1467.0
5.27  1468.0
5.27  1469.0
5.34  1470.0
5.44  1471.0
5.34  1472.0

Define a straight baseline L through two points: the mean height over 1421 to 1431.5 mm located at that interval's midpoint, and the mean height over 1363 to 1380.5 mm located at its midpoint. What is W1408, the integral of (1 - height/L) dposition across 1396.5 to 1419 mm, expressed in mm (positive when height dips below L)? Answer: -0.7 mm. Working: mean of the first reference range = 3.79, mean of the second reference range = 6.15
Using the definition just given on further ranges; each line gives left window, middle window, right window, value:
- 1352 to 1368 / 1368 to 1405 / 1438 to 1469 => 7.2 mm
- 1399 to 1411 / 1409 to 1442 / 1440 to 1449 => -2.9 mm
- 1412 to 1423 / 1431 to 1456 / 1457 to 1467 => 0.4 mm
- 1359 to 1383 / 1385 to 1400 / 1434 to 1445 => 0.4 mm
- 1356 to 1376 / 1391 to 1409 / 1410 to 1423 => 1.1 mm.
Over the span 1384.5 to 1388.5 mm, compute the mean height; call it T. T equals 4.36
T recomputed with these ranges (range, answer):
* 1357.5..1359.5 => 5.29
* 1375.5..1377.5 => 3.38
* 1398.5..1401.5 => 4.73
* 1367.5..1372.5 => 3.62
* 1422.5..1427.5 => 6.13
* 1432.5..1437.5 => 6.08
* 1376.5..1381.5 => 3.65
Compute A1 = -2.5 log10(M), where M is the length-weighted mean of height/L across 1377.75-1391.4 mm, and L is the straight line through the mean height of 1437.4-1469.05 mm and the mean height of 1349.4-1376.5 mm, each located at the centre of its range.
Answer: 0.18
